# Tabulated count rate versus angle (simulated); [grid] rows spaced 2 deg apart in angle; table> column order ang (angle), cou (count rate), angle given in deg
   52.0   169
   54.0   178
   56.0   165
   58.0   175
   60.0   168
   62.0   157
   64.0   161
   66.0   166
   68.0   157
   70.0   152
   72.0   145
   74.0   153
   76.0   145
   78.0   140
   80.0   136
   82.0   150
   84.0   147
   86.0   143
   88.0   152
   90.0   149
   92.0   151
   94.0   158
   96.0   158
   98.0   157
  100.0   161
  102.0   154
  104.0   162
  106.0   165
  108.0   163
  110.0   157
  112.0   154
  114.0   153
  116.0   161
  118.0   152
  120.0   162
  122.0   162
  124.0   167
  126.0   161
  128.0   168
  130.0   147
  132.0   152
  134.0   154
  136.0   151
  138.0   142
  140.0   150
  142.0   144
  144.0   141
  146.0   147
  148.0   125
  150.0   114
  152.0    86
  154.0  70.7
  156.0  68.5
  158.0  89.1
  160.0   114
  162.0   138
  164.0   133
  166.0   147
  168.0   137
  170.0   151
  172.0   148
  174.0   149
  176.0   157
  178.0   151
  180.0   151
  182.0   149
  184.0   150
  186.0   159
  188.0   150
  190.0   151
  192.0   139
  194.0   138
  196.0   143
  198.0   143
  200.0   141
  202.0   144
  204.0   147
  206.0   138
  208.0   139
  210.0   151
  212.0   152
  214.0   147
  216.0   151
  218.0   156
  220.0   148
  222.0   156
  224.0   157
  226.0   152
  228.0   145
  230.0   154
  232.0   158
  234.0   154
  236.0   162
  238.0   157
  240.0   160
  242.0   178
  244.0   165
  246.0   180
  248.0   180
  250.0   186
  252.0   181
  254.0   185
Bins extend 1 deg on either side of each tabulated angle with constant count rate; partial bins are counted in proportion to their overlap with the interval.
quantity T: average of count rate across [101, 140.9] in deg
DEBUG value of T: 157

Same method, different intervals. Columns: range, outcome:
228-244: 160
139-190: 133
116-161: 135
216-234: 153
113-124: 159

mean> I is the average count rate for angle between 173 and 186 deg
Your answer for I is 152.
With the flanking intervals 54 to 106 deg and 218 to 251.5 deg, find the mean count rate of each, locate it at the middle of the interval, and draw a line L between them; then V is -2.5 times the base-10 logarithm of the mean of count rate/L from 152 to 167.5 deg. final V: 0.42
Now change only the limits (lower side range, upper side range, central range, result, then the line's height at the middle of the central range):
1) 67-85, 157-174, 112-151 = -0.09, 138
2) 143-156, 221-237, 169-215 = -0.11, 134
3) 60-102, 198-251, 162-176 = 0.07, 154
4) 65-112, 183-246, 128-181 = 0.14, 152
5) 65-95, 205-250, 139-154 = 0.21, 153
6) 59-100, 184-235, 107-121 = -0.04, 151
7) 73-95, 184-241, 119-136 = -0.07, 148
